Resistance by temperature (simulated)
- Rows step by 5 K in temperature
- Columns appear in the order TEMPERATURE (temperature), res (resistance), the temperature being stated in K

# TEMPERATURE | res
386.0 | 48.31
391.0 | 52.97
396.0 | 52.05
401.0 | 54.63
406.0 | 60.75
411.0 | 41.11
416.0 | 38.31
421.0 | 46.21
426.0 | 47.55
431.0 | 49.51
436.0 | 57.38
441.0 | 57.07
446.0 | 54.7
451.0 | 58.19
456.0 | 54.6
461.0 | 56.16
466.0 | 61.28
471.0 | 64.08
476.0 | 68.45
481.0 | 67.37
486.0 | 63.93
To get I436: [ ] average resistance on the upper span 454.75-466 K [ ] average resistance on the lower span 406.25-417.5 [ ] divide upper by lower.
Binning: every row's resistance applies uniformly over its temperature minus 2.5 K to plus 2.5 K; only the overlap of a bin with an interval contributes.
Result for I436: 1.3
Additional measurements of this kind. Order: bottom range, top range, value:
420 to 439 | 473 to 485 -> 1.33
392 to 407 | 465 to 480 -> 1.18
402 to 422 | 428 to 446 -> 1.15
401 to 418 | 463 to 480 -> 1.34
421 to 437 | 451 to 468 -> 1.14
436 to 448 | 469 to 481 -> 1.18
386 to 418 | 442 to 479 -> 1.19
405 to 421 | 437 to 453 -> 1.25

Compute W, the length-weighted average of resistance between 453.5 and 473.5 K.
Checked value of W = 59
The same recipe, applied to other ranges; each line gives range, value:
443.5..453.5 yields 56.4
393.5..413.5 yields 52.1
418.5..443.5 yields 51.5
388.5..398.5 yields 52.5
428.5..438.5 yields 53.4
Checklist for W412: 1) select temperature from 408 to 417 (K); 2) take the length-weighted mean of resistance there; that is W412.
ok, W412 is 41.1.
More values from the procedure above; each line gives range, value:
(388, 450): 51.2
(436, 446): 56.6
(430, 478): 58.3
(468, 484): 66.4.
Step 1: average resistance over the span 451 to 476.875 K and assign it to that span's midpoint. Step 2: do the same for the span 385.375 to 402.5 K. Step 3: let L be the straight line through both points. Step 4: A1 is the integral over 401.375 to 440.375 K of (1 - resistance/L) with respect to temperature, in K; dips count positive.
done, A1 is 4.1 K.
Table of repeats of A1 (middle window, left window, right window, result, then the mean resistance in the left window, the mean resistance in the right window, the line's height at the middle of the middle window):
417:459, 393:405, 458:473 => 3.7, 54.3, 60.2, 57.7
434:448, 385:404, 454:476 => 0.3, 52.5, 60.2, 57.6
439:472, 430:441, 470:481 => 1.6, 54.8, 66.8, 60.8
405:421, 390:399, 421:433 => 1.5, 52.6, 48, 50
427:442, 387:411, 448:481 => 1.0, 53.2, 60.9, 57.4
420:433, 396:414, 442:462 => 1.4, 51.8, 56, 53.7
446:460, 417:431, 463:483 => 0.3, 46.4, 65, 57.4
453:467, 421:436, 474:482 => 1.0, 49.6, 68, 61.3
